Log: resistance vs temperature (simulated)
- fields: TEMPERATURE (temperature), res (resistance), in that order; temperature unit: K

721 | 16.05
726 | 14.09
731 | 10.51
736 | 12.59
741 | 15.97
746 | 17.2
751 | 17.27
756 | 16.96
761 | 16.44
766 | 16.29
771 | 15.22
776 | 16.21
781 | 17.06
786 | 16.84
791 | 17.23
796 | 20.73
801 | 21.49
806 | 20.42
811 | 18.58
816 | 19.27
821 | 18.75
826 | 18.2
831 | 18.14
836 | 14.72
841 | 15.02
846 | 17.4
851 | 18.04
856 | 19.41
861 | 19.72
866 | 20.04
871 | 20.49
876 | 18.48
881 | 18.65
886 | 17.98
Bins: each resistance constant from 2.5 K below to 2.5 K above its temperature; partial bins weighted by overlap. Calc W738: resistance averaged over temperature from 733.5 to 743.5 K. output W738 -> 14.3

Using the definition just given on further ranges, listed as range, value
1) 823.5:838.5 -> 17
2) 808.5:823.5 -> 18.9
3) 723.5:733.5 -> 12.3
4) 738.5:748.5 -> 16.6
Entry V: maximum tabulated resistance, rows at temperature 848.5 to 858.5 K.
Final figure 19.41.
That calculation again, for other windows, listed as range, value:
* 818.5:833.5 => 18.75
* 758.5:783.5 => 17.06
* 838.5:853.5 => 18.04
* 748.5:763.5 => 17.27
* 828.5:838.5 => 18.14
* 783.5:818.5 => 21.49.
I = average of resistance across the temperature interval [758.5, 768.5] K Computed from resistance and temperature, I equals 16.4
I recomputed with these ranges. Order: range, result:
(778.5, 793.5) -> 17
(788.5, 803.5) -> 19.8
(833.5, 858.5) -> 16.9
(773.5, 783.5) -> 16.6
